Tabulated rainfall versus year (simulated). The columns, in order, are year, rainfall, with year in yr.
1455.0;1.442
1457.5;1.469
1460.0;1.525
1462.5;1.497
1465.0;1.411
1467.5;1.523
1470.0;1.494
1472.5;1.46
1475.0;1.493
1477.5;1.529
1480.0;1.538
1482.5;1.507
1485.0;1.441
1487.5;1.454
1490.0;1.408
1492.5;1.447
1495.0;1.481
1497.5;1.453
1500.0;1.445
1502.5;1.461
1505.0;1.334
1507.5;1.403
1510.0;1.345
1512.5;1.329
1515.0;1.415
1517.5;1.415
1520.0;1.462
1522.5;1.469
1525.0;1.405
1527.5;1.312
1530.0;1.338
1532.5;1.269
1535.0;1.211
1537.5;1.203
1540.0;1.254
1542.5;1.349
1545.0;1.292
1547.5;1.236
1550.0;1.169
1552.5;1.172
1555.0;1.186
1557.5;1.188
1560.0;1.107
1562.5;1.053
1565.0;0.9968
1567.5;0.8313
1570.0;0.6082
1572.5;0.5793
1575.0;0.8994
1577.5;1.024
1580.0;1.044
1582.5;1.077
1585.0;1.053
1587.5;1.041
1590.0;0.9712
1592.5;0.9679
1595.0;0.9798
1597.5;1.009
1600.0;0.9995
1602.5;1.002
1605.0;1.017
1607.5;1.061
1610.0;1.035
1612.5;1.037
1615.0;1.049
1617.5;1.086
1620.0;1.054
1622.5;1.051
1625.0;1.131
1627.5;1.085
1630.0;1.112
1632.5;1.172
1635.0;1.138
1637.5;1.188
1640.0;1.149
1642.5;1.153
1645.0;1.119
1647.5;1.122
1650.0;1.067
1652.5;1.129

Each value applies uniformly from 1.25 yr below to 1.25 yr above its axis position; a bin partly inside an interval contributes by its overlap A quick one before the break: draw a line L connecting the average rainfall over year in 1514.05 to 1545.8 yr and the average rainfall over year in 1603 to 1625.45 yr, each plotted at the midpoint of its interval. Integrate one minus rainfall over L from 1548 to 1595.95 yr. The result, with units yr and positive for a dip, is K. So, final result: 7.83 yr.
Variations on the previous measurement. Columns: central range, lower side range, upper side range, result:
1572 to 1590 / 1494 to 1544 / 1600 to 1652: 3.41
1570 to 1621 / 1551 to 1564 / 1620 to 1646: 6.44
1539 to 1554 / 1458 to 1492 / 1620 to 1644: 0.87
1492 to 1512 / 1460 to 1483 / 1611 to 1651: 0.07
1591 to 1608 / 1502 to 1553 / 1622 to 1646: 2.74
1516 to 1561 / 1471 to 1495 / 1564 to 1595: -4.71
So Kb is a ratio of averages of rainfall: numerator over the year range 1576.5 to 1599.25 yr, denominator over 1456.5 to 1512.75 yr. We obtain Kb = 0.70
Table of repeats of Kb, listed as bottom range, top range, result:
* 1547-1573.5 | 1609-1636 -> 1.08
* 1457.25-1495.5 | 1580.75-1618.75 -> 0.69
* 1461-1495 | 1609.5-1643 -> 0.75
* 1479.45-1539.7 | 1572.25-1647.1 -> 0.75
